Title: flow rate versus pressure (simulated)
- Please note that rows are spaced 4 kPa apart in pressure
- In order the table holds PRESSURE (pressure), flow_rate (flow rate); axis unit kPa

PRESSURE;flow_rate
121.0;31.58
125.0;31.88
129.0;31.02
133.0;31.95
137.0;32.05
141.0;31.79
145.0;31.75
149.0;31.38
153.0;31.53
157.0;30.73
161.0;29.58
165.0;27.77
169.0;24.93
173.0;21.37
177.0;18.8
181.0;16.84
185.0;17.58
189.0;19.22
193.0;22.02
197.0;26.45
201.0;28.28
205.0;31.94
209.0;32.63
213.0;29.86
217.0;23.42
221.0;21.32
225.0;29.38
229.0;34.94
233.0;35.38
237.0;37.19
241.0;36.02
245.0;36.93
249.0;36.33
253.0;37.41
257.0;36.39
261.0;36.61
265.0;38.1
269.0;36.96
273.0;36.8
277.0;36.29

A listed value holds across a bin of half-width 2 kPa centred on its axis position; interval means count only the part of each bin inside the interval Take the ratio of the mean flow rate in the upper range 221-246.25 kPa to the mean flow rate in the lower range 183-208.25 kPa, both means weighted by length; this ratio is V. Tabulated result 1.37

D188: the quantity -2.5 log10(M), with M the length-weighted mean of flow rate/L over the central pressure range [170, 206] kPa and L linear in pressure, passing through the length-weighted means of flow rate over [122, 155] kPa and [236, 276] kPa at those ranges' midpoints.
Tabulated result 0.455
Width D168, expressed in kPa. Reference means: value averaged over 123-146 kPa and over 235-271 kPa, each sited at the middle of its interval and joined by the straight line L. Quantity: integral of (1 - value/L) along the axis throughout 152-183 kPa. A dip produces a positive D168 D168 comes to 7.6 kPa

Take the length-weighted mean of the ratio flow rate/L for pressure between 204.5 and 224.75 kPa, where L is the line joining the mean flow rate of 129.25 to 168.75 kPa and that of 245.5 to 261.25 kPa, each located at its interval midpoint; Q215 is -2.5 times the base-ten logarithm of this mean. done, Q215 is 0.24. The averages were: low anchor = 30.7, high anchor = 36.7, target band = 27.7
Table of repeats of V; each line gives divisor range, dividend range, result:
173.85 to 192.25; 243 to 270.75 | 1.99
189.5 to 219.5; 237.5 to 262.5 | 1.34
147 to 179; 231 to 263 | 1.35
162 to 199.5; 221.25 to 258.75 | 1.59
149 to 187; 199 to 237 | 1.22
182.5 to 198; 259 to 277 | 1.78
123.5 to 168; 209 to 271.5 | 1.09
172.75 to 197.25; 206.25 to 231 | 1.45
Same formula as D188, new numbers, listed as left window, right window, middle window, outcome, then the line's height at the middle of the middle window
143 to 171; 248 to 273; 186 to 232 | 0.22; 33.3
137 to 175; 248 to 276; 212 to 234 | 0.19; 34.1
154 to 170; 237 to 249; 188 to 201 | 0.32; 31.8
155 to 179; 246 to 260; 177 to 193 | 0.45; 27.9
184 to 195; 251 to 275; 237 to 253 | -0.12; 32.8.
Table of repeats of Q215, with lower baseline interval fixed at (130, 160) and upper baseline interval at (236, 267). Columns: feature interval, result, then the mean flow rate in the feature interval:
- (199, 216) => 0.15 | 30.3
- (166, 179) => 0.43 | 22.2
